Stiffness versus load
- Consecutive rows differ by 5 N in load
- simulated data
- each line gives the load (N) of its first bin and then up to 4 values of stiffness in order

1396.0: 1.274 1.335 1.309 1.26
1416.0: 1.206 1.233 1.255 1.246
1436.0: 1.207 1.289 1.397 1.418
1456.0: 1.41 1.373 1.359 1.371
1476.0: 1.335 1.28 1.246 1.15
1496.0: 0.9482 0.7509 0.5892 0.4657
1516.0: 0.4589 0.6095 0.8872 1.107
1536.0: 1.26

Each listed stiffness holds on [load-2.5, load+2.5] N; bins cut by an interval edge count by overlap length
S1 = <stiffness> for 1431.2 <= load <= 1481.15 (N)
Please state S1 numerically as 1.34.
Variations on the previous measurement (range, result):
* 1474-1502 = 1.13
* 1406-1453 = 1.28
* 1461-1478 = 1.36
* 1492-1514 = 0.715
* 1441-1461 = 1.39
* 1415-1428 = 1.23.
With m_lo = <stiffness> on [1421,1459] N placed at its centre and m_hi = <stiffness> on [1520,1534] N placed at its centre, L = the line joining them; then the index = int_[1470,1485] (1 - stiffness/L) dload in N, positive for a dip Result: -2.33 N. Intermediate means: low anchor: 1.31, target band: 1.32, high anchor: 0.91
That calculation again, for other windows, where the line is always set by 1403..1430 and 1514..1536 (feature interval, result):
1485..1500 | -1.7 N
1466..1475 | -2.8 N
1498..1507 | 2.1 N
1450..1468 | -5.0 N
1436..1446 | -1.2 N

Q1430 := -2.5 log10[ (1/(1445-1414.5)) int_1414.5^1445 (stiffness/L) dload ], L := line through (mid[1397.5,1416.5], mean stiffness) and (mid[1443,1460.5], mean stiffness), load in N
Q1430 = 0.08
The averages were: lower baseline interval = 1.28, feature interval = 1.25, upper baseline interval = 1.4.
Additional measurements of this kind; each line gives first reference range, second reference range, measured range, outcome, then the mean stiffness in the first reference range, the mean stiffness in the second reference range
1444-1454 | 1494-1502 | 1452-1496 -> -0.16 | 1.41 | 0.862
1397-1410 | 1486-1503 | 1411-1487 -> -0.14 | 1.31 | 0.999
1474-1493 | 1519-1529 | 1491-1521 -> 0.42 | 1.25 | 0.773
